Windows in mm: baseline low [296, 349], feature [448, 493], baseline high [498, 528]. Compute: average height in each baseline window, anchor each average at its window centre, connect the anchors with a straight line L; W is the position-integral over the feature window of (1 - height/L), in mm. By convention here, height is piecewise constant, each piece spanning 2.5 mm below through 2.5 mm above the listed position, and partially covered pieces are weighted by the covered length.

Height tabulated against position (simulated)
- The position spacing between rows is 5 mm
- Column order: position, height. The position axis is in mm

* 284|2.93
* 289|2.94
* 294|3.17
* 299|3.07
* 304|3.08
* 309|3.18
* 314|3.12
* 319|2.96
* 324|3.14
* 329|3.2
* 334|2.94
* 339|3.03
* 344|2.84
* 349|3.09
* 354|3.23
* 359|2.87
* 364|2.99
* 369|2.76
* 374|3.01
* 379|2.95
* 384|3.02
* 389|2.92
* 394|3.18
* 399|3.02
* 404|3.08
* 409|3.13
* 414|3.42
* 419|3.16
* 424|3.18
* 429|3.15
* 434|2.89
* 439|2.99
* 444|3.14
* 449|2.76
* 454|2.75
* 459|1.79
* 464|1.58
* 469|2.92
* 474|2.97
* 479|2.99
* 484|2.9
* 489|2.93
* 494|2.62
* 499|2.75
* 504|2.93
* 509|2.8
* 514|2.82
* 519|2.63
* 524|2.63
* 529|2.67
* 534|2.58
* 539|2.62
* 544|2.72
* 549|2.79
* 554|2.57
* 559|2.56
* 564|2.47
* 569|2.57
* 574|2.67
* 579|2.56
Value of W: 3.27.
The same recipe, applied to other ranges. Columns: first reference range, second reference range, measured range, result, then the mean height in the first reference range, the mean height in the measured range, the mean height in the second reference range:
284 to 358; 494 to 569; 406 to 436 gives -2.91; 3.06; 3.16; 2.68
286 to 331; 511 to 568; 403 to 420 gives -1.88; 3.09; 3.21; 2.64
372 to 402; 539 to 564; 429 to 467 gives 3.69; 3.02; 2.6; 2.64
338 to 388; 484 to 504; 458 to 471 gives 3.39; 2.98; 2.1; 2.8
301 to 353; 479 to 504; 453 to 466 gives 4.08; 3.06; 1.98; 2.83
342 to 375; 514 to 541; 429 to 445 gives -1.12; 2.97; 3.02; 2.64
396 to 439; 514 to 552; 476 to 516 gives -0.40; 3.12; 2.84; 2.67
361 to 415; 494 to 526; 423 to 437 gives -0.59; 3.03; 3.06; 2.75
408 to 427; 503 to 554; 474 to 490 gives -0.12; 3.23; 2.95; 2.71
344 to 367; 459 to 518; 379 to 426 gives -3.38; 3.02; 3.11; 2.7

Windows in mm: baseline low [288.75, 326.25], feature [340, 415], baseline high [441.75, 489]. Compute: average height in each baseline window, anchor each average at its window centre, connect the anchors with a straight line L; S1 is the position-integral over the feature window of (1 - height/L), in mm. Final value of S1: -3.38 mm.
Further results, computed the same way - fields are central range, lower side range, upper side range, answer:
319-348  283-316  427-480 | -0.3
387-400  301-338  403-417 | 0.6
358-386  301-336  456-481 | -0.7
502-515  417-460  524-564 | -0.6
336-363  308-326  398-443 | 0.8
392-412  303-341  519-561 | -1.3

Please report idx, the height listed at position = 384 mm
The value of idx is 3.02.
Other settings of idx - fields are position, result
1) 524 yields 2.63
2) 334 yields 2.94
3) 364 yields 2.99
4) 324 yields 3.14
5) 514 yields 2.82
